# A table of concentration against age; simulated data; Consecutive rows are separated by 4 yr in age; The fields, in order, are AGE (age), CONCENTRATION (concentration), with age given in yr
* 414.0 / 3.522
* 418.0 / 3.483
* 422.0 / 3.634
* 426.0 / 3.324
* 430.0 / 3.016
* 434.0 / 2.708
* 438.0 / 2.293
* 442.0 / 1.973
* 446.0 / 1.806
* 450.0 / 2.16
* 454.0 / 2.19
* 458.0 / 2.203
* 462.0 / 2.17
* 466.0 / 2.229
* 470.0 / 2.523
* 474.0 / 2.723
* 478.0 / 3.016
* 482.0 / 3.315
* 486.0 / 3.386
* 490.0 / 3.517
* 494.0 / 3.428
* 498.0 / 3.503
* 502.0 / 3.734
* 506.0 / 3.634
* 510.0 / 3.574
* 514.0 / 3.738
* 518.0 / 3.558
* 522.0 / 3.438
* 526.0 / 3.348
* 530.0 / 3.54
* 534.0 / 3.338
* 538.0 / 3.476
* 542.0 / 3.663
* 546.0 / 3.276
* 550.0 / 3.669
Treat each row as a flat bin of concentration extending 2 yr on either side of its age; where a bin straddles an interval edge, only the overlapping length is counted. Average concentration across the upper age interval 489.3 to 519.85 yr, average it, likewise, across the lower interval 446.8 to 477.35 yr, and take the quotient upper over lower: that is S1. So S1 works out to 1.54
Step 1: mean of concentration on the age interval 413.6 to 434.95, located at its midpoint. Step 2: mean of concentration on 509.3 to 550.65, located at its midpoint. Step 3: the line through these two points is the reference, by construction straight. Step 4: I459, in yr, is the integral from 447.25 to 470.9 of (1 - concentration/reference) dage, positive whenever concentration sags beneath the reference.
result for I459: 8.0 yr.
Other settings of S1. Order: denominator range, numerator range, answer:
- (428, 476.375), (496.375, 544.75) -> 1.51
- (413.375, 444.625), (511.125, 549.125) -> 1.19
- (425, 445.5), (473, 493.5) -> 1.26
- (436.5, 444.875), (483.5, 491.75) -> 1.65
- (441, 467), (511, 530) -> 1.68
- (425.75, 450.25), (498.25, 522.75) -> 1.49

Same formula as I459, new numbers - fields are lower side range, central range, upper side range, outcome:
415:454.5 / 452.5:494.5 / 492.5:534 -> 4.8 yr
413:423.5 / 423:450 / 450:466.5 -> 3.9 yr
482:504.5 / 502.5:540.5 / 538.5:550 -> -0.3 yr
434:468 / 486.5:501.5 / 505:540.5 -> -2.7 yr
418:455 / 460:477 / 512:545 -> 2.8 yr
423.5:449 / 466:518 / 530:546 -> -4.3 yr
